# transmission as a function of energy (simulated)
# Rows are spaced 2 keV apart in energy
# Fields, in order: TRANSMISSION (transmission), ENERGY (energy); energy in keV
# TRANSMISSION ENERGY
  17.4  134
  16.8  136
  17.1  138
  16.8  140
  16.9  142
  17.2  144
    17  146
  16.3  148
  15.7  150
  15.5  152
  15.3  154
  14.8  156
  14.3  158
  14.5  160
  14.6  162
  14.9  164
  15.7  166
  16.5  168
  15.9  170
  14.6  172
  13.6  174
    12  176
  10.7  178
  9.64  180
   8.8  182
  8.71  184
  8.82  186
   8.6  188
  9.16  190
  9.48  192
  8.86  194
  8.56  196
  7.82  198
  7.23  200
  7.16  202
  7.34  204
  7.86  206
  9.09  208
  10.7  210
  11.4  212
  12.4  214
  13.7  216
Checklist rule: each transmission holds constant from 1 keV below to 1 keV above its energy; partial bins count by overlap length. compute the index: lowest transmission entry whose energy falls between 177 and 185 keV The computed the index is 8.71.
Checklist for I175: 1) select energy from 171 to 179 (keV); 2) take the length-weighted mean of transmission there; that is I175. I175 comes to 12.7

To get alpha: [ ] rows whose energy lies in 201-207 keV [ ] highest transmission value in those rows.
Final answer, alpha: 7.86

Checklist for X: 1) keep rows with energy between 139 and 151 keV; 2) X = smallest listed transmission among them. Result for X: 15.7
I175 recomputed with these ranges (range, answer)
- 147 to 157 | 15.5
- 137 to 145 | 17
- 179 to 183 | 9.22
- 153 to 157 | 15.1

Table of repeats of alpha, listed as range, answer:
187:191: 9.16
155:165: 14.9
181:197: 9.48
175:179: 12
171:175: 14.6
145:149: 17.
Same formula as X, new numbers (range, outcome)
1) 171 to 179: 10.7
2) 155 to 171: 14.3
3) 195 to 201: 7.23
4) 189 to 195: 8.86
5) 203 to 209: 7.34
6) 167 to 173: 14.6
